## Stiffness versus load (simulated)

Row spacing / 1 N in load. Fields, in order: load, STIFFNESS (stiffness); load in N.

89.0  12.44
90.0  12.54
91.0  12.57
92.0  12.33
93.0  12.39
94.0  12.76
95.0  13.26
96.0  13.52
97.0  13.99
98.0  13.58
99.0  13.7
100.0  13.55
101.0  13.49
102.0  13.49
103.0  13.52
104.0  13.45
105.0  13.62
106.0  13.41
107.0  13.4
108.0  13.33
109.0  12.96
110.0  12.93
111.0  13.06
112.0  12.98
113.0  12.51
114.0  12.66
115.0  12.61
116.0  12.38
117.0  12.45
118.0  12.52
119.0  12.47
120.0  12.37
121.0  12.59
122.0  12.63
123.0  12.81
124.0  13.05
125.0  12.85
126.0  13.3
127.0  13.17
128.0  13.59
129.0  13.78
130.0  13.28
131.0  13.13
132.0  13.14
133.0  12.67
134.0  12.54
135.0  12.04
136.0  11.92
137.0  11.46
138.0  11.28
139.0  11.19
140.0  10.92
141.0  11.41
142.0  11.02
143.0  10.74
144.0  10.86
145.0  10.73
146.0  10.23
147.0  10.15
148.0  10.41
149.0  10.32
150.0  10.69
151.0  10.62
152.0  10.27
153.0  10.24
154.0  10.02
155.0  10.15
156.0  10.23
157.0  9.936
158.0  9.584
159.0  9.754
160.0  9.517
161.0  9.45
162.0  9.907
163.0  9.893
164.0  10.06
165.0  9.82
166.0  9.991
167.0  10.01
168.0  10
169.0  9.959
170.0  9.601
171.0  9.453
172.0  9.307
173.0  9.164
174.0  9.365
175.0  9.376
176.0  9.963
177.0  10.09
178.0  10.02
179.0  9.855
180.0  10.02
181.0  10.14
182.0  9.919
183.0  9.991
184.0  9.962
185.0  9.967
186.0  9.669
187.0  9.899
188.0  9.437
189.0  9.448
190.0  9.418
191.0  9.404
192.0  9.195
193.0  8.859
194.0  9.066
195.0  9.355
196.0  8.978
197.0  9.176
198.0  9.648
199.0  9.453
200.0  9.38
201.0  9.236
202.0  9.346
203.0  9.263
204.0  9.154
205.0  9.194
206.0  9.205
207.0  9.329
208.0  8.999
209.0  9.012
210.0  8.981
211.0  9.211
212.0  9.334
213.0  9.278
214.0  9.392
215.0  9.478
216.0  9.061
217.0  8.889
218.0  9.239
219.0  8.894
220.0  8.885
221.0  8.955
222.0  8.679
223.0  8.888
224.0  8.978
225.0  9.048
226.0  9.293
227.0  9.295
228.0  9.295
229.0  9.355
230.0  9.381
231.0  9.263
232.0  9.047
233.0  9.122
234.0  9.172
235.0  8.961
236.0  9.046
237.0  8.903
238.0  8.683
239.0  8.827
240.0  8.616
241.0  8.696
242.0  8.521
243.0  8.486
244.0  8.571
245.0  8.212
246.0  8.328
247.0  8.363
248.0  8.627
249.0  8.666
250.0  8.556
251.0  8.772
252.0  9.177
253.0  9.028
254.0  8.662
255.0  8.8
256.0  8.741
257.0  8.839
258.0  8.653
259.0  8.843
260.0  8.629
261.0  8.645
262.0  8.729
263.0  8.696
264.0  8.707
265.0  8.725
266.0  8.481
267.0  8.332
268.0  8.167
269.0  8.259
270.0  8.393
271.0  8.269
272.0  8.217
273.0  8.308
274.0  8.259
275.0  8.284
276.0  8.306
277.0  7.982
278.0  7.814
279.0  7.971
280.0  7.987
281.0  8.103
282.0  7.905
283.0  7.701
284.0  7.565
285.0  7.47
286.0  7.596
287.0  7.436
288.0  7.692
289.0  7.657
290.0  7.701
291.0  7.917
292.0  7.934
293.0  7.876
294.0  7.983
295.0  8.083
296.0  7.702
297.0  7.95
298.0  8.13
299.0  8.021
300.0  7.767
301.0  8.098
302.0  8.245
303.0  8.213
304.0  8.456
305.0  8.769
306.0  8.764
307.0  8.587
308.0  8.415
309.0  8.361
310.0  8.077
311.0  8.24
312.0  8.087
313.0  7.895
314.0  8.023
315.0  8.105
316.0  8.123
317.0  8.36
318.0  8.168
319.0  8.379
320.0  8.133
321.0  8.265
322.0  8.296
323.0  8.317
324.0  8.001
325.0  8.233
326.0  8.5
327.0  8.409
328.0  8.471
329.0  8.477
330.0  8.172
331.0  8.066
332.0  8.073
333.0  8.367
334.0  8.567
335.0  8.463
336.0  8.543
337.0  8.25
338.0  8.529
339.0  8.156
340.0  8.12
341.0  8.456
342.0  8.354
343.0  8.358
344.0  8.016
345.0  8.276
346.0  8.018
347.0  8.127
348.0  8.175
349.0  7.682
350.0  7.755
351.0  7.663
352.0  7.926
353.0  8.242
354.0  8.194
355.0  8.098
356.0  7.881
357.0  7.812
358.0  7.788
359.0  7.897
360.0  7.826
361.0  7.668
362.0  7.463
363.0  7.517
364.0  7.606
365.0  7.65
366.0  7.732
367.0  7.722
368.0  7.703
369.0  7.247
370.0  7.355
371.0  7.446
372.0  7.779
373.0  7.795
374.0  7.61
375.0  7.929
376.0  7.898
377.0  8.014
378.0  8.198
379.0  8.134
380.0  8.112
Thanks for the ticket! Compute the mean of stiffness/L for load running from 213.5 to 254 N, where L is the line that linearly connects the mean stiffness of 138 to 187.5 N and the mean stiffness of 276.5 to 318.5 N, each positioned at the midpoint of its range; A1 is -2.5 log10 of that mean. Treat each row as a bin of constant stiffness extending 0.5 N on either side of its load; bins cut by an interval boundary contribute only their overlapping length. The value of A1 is 0.01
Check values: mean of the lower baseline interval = 10.1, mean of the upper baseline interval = 8.02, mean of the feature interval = 8.91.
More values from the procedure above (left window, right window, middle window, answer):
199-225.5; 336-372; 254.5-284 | 0.04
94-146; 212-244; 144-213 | 0.10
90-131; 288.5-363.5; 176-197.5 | 0.18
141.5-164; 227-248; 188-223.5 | 0.02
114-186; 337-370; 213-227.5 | 0.10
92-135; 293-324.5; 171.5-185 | 0.17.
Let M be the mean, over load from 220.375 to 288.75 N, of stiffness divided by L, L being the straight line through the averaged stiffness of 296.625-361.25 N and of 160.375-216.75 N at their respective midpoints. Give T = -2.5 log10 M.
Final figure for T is 0.04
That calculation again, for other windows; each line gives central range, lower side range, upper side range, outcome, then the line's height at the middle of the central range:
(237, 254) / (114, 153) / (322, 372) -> 0.15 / 9.88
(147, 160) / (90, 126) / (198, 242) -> 0.13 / 11.4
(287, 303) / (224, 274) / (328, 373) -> 0.06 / 8.4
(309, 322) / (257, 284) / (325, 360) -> 0.01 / 8.22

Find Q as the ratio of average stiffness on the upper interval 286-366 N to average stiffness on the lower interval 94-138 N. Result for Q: 0.62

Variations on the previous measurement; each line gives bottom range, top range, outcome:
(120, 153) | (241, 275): 0.72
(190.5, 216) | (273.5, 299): 0.85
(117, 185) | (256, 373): 0.74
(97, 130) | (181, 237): 0.71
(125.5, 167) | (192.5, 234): 0.83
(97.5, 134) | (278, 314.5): 0.61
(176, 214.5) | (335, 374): 0.84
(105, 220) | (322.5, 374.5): 0.75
